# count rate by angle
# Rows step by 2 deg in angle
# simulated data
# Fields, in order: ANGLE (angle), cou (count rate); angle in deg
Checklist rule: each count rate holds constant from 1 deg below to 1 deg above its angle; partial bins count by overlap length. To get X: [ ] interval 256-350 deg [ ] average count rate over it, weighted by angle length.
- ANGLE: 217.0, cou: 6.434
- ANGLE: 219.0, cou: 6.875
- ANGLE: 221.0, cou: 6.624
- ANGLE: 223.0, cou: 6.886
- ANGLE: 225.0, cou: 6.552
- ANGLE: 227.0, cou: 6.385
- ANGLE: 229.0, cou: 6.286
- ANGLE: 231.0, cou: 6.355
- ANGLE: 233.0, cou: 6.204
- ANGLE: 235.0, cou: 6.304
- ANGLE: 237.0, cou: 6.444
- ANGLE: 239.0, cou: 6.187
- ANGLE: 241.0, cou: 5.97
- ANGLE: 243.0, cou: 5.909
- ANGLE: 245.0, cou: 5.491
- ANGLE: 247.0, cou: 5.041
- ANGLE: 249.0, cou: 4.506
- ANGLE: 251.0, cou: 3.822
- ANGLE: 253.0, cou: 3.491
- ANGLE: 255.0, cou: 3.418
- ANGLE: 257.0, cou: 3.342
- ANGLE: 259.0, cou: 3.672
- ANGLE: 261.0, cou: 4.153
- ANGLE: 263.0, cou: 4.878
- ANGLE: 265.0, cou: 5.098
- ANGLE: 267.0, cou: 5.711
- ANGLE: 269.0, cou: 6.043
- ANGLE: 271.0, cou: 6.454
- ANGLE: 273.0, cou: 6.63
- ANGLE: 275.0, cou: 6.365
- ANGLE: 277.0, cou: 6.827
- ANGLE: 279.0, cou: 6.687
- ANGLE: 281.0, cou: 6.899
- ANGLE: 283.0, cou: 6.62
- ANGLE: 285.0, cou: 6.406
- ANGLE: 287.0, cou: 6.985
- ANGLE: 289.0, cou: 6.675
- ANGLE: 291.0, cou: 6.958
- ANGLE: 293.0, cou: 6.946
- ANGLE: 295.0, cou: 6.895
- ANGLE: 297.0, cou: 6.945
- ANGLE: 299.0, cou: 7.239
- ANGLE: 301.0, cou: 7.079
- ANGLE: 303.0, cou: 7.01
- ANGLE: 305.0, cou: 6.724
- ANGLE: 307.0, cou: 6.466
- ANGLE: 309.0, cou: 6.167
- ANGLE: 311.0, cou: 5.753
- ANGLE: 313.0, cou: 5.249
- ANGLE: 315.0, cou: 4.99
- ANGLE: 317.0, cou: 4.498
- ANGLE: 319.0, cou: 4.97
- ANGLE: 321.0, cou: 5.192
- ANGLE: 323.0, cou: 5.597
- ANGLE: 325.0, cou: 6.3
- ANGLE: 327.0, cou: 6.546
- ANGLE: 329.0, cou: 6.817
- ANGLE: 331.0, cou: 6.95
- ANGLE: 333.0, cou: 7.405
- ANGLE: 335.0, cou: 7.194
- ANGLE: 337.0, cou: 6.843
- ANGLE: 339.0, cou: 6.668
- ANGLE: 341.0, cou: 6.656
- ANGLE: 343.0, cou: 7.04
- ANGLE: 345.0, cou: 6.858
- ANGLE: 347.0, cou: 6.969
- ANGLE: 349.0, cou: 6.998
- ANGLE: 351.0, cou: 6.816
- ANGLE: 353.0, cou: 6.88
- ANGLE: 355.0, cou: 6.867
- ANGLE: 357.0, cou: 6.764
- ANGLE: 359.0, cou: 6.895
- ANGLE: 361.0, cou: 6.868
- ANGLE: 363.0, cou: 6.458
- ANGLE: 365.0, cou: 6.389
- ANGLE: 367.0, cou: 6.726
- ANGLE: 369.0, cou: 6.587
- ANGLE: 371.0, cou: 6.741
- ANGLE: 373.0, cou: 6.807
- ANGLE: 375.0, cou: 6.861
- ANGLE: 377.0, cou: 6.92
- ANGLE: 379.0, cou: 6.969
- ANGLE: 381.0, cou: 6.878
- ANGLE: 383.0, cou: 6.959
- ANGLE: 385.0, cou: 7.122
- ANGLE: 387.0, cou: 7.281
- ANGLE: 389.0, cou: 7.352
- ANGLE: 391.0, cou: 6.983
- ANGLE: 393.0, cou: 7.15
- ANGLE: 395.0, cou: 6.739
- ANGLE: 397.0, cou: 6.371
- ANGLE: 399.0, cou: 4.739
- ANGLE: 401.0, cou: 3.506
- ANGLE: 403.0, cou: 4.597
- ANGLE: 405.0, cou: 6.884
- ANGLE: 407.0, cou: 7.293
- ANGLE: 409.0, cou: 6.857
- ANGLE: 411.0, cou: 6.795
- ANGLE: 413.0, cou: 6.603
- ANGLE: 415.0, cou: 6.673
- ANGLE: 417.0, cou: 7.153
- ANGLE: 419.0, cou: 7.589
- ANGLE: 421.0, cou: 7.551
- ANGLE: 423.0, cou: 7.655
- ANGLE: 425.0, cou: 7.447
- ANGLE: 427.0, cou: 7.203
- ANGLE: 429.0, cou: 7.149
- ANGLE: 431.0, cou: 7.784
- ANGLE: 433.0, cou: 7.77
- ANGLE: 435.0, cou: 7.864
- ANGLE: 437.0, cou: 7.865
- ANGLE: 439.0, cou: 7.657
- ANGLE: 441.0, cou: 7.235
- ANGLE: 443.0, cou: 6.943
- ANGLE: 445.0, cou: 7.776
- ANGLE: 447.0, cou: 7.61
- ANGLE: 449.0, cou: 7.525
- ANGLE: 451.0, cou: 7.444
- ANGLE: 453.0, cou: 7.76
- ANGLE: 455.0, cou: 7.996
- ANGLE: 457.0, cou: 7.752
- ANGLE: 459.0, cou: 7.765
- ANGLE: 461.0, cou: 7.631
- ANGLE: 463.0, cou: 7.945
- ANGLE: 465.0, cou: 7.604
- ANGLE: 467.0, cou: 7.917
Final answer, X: 6.24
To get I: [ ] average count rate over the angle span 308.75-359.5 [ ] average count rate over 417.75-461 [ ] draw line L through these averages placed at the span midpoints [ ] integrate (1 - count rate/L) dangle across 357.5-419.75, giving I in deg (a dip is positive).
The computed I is 3.21 deg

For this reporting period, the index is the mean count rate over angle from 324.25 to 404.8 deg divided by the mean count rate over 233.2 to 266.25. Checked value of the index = 1.36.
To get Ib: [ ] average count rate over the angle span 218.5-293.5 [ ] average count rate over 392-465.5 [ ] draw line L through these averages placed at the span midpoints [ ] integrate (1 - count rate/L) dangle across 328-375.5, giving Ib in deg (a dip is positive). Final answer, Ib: -2.1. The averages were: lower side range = 5.83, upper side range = 7.13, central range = 6.84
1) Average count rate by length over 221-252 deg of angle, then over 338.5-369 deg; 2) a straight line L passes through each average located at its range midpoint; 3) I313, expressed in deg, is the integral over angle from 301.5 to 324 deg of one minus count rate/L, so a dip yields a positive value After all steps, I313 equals 2.6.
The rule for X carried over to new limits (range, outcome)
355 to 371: 6.69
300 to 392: 6.59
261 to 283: 6.09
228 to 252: 5.71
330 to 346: 6.95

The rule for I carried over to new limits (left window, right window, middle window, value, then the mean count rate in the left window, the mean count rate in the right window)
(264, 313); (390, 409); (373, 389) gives -2.23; 6.54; 6.07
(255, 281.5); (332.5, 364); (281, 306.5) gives -4.02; 5.49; 6.88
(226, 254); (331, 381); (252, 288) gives 2.46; 5.6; 6.84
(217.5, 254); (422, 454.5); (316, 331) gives 1.84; 5.86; 7.55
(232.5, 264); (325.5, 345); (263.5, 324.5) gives -3.64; 4.91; 6.88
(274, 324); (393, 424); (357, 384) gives -1.43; 6.33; 6.49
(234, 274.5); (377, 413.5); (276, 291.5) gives -3.77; 5.14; 6.51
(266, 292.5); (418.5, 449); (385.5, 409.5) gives 3.25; 6.57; 7.54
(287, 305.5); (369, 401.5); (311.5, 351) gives 2.97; 6.95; 6.63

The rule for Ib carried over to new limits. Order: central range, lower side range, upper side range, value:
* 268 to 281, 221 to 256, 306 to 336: -1.6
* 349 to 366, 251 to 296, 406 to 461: -0.3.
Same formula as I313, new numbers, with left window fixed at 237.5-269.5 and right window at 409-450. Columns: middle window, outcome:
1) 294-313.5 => -3.7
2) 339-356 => -1.9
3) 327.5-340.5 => -2.1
